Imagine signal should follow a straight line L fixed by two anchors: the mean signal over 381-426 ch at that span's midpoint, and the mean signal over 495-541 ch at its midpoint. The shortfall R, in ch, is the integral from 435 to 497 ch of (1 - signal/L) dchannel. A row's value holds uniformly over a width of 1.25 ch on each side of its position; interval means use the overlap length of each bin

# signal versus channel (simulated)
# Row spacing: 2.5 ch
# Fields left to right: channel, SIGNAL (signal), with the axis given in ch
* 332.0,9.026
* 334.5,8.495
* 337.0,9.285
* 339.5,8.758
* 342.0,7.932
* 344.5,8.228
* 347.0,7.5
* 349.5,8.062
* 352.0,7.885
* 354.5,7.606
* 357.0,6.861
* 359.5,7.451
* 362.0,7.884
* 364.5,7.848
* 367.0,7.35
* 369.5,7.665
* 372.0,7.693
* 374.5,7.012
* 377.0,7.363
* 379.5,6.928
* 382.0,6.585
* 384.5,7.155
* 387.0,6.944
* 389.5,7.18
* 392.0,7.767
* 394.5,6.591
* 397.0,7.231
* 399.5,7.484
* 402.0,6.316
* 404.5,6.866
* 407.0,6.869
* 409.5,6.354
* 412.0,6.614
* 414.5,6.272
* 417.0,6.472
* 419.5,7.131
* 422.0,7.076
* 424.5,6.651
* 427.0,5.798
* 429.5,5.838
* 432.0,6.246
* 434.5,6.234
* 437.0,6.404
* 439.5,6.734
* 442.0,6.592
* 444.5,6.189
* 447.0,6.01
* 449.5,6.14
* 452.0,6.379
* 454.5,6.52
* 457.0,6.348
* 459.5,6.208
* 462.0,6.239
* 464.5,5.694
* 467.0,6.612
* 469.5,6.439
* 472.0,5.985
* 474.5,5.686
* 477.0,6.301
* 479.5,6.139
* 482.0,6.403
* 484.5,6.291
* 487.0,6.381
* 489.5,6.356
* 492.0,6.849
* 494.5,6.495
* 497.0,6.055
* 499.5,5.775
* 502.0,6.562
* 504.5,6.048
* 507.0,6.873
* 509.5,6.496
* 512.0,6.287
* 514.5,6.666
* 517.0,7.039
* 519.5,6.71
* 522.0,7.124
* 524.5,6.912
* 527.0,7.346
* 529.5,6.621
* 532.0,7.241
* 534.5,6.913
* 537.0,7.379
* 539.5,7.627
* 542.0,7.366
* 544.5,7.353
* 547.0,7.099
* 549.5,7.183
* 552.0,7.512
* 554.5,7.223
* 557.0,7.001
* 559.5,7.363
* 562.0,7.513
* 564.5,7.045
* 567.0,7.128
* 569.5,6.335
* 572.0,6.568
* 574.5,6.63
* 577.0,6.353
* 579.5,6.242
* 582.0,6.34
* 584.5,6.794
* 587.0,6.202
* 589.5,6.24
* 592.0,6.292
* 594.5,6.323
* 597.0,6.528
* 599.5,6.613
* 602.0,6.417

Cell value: 4.6 ch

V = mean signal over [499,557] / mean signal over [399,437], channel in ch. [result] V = 1.1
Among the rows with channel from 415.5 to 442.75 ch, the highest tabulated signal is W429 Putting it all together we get 7.131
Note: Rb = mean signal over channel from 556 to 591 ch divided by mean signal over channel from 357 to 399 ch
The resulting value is 0.92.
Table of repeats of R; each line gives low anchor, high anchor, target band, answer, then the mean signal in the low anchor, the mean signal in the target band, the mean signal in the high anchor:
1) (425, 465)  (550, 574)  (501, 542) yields -0.6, 6.24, 6.88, 7.07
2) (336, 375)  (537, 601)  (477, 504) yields 3.3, 7.82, 6.32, 6.84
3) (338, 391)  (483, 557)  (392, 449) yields 5.6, 7.53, 6.57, 6.82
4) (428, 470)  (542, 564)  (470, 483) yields 0.8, 6.28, 6.12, 7.28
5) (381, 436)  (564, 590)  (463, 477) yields 1.1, 6.71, 6.11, 6.53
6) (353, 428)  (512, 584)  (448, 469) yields 2.2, 7.04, 6.27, 6.98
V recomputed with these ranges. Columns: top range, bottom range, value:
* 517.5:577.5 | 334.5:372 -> 0.90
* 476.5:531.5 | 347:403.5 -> 0.89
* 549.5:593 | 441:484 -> 1.09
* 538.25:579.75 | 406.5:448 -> 1.10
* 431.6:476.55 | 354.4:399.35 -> 0.86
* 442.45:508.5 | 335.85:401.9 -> 0.83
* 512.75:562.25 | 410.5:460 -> 1.12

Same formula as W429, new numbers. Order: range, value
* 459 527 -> 7.346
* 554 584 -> 7.513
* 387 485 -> 7.767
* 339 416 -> 8.758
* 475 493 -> 6.849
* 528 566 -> 7.627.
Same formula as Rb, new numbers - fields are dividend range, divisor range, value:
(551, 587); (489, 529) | 1.03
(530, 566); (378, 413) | 1.05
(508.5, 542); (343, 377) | 0.92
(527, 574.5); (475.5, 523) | 1.10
